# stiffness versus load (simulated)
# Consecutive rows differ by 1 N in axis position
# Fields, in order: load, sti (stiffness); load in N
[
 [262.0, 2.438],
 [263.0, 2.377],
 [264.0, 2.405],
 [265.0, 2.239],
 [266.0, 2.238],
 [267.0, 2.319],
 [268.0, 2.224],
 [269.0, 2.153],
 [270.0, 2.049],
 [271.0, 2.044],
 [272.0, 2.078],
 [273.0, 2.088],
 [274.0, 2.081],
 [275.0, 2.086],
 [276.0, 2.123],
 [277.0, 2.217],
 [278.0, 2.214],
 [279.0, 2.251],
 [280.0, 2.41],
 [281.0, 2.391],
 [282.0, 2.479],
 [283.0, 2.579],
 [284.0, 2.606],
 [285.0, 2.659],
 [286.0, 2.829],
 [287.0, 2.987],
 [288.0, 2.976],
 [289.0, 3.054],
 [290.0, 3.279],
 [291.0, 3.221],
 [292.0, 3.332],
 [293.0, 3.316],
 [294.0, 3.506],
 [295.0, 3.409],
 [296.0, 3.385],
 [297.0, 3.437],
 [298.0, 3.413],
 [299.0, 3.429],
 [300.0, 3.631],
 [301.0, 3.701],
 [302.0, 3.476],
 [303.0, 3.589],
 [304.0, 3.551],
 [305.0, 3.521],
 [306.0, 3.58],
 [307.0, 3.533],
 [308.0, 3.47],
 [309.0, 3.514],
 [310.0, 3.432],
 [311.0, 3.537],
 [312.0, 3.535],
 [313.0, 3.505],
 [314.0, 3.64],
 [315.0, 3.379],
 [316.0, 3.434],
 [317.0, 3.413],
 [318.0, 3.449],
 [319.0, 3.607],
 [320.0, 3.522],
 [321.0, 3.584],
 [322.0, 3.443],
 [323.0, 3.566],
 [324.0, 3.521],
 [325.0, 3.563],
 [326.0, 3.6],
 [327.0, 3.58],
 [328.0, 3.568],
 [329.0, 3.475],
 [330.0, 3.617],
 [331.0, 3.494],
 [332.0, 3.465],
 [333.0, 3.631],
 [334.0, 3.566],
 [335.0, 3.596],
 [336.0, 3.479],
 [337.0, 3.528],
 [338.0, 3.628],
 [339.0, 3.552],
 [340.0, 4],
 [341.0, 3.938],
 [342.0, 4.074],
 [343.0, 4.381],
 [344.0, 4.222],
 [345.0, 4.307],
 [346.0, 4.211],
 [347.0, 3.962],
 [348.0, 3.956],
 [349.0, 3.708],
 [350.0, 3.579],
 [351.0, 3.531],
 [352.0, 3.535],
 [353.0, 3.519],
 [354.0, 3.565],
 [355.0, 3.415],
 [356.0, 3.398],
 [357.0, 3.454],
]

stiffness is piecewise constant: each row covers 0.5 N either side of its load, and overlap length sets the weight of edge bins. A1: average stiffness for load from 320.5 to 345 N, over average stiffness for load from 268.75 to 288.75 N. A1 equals 1.55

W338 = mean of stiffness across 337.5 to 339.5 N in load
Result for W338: 3.59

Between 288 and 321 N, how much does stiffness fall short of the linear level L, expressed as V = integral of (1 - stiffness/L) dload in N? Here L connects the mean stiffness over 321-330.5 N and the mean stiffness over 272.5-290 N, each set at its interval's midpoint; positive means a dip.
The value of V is -4.6 N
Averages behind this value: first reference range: 2.5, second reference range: 3.55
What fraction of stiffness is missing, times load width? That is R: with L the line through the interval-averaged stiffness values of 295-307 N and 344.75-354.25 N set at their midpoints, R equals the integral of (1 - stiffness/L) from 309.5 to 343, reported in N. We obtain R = 0.6 N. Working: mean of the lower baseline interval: 3.52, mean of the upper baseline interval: 3.78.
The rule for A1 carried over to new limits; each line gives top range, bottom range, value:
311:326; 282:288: 1.29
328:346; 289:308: 1.09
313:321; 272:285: 1.52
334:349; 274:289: 1.56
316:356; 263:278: 1.69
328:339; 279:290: 1.31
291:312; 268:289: 1.46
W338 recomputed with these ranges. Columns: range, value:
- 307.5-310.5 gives 3.47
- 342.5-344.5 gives 4.3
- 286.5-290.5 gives 3.07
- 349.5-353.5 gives 3.54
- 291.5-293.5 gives 3.32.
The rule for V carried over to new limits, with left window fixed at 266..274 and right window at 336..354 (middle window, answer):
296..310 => -3.1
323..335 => -0.3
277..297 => -2.7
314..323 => -0.7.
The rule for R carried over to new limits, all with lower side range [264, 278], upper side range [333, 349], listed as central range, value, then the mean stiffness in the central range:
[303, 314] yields -1.60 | 3.53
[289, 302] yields -3.05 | 3.41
